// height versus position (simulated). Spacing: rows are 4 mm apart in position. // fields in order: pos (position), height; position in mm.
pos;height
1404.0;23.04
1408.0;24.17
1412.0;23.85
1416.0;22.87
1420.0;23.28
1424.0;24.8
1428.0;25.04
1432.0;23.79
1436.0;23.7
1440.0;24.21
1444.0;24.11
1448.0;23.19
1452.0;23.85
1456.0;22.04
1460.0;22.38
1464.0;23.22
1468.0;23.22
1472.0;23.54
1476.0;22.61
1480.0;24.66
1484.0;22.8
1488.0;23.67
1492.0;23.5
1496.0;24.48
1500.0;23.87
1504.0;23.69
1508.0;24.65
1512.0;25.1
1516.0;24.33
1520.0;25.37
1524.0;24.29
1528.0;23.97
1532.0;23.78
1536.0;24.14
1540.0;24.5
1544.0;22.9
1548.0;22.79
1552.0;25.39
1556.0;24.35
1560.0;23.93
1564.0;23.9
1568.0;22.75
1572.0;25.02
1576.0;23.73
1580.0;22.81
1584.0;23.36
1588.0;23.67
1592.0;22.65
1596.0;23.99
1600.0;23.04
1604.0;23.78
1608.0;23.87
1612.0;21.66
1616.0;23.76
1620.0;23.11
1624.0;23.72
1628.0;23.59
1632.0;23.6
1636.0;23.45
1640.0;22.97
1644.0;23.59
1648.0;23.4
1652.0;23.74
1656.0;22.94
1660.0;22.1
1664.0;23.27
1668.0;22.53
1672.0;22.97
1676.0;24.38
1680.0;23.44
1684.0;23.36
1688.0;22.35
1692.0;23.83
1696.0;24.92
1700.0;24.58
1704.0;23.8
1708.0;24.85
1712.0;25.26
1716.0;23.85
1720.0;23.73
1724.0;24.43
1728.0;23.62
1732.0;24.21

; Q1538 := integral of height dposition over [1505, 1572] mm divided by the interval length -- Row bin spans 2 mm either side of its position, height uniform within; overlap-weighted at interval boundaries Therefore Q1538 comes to 24.2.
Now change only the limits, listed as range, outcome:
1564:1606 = 23.5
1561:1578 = 23.9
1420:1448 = 24.1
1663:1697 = 23.4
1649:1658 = 23.3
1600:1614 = 23.1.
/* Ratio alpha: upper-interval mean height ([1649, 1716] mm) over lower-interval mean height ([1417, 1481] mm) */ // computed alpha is 1.00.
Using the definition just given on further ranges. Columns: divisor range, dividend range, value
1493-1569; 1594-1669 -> 0.96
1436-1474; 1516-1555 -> 1.03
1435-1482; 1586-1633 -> 1.00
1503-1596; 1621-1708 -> 0.98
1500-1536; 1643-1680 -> 0.95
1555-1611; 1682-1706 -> 1.01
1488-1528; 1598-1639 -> 0.96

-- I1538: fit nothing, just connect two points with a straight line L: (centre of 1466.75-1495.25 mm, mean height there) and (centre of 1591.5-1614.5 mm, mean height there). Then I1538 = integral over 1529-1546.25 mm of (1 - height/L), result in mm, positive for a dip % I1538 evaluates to -0.3 mm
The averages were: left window 23.5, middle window 23.8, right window 23.2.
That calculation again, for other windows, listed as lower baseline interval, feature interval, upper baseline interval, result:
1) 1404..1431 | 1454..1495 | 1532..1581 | 1.2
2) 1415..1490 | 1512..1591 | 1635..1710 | -1.5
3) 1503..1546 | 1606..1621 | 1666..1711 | 0.6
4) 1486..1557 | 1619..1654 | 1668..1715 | 0.8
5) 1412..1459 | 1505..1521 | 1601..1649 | -0.8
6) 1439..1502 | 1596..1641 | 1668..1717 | 0.7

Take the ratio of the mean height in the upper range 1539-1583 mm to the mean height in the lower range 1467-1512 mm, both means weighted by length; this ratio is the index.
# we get 1.00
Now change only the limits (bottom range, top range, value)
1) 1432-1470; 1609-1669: 0.99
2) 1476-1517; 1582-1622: 0.97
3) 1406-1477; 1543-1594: 1.00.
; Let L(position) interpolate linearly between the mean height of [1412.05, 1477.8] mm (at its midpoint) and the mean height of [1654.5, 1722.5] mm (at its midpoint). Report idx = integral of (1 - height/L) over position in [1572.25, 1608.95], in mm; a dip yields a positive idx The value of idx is 0.2 mm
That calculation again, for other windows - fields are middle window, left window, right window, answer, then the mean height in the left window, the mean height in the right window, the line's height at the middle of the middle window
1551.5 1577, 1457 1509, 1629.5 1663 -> -0.8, 23.5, 23.2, 23.4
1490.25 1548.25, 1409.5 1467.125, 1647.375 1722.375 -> -1.3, 23.6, 23.7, 23.6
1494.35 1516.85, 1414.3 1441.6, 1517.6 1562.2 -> -0.3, 24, 24.1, 24.1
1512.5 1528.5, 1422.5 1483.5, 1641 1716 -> -0.7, 23.6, 23.6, 23.6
